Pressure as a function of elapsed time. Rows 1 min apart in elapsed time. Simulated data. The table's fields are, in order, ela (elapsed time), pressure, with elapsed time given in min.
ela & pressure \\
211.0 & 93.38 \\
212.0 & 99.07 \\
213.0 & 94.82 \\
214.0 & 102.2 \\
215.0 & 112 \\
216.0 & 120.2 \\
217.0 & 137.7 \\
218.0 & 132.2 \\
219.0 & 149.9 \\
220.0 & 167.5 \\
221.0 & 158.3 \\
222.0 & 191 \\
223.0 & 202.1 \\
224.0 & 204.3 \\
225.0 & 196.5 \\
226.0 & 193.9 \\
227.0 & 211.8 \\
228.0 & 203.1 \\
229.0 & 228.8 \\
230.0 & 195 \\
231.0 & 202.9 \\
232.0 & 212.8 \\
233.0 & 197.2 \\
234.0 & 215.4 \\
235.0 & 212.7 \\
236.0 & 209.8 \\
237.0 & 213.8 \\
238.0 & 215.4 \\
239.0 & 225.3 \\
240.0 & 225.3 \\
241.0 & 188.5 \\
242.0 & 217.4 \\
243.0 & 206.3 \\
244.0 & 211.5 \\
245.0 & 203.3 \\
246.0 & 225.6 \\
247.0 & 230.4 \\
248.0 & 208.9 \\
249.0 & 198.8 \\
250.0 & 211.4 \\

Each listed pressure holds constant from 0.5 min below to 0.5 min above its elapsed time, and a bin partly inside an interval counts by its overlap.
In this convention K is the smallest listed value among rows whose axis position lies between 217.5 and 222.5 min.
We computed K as 132.2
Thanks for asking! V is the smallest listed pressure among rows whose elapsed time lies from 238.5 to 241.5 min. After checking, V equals 188.5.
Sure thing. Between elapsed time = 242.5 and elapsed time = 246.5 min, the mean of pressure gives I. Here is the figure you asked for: 212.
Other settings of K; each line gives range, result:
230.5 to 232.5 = 202.9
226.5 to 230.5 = 195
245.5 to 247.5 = 225.6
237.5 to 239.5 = 215.4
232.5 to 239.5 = 197.2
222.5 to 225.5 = 196.5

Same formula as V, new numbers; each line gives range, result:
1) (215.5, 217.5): 120.2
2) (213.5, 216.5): 102.2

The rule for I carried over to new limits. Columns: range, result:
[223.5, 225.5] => 200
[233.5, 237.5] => 213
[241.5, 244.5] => 212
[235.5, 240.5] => 218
